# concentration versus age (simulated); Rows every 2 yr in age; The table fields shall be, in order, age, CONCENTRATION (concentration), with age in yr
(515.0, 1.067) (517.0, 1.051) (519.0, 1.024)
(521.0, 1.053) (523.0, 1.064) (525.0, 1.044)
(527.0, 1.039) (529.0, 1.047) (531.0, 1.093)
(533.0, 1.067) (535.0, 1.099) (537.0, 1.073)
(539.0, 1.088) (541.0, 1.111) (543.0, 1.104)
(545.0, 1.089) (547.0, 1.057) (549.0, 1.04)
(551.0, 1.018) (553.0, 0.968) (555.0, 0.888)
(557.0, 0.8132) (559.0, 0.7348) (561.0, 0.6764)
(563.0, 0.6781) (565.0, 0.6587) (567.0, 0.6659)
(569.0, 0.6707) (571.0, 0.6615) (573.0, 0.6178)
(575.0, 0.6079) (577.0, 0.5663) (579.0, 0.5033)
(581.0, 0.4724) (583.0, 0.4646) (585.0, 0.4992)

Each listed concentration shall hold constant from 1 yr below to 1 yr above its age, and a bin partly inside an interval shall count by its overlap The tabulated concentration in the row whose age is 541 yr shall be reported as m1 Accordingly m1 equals 1.111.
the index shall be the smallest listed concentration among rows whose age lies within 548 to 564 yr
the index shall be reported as 0.6764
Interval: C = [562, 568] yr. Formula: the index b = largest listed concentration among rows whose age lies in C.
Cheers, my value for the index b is 0.6781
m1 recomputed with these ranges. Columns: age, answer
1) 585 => 0.4992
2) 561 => 0.6764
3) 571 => 0.6615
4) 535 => 1.099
